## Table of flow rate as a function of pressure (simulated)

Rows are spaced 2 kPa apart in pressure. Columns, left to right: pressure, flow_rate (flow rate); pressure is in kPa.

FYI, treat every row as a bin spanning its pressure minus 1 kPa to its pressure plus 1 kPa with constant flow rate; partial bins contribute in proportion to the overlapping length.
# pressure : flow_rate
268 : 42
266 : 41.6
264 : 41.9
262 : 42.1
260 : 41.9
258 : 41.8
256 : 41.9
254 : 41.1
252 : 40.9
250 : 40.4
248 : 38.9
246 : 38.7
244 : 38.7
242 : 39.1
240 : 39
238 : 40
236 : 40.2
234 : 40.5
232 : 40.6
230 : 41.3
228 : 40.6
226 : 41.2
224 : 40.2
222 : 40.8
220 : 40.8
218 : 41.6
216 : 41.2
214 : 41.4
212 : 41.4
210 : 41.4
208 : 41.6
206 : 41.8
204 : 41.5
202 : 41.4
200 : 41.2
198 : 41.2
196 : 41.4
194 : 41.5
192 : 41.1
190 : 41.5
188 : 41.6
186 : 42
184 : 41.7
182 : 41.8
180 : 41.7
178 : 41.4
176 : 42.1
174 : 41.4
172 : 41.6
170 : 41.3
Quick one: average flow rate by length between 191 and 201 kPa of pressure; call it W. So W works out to 41.3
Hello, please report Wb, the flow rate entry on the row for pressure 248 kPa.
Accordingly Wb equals 38.9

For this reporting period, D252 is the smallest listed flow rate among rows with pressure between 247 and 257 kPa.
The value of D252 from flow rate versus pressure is 38.9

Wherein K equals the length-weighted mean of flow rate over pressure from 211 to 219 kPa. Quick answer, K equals 41.4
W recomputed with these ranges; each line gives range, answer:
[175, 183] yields 41.8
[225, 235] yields 40.8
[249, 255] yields 40.8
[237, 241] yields 39.5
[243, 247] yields 38.7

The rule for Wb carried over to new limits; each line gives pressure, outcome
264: 41.9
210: 41.4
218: 41.6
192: 41.1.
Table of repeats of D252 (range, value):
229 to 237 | 40.2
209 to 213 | 41.4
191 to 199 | 41.1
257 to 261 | 41.8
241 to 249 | 38.7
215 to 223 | 40.8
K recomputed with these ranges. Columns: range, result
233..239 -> 40.2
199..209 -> 41.5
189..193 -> 41.3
